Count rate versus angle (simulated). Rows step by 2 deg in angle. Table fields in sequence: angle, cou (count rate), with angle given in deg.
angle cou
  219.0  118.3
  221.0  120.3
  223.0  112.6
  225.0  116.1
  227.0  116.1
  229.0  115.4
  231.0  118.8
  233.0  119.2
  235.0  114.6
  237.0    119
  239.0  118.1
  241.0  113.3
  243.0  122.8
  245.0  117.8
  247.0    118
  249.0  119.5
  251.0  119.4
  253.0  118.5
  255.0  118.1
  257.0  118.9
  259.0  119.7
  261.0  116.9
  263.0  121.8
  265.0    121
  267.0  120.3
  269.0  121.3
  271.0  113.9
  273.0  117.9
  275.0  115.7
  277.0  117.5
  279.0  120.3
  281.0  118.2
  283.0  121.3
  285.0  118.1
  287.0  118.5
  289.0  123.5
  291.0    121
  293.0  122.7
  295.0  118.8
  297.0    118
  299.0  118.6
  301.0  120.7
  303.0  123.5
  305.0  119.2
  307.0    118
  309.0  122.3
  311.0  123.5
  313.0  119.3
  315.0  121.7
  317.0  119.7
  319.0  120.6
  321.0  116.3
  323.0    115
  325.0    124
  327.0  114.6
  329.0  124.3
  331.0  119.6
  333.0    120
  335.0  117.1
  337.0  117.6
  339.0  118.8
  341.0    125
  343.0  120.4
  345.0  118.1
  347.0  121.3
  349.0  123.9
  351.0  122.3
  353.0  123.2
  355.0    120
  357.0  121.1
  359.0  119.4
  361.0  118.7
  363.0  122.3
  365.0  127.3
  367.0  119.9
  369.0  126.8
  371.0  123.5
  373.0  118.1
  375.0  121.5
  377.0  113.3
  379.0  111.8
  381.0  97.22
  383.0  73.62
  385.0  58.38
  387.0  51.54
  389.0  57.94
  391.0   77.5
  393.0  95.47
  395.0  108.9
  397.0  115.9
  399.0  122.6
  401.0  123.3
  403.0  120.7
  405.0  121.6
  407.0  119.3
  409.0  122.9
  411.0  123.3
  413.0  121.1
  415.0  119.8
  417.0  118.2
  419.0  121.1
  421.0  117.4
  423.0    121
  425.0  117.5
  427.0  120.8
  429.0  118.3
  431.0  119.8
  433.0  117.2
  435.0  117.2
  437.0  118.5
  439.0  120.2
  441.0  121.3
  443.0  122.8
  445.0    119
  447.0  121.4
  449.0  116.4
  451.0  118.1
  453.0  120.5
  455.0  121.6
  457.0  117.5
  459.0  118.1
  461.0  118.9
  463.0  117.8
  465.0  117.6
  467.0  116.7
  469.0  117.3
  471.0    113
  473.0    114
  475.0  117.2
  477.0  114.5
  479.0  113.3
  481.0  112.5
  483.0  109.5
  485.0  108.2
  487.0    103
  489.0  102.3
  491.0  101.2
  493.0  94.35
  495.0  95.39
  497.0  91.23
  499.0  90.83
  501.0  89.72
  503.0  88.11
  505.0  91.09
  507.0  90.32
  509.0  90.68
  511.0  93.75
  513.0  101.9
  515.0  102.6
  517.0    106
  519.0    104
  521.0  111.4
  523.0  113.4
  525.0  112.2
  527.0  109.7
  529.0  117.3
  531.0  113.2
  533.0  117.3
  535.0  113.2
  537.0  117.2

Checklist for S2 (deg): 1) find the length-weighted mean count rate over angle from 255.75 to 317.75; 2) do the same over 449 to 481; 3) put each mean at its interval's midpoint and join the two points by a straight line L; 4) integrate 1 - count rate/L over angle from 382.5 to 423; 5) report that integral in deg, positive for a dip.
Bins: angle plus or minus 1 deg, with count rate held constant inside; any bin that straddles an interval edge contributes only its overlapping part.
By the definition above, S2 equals 4.31 deg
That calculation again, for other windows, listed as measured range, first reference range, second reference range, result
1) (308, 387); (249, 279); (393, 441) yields 1.8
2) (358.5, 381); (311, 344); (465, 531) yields -0.6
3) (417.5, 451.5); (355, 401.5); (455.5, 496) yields -3.3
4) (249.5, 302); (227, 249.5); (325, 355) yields -0.2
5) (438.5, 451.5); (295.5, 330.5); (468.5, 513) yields -1.7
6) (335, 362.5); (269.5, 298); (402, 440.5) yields -0.3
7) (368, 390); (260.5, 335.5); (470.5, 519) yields 3.2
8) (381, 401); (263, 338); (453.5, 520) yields 4.5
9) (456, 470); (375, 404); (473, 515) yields -2.6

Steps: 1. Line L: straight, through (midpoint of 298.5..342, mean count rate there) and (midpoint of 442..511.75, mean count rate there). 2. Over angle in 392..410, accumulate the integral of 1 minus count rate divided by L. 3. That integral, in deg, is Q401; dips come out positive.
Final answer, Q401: -0.4 deg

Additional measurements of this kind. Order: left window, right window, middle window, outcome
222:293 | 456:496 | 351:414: 2.4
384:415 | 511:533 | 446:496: -3.0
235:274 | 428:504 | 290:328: -1.0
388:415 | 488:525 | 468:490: -2.2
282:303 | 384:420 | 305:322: -0.4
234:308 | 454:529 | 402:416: -1.3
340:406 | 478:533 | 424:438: -1.5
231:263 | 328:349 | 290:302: -0.1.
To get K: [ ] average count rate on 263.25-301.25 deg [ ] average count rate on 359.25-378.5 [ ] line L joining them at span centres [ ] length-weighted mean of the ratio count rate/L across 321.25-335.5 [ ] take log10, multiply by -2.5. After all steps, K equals 0.01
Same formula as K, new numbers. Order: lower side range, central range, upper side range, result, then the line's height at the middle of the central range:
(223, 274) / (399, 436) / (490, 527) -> -0.14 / 105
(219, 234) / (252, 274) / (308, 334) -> -0.01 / 118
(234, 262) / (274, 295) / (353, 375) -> 0.00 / 119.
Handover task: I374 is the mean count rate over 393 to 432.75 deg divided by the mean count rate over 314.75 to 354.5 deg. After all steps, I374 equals 1.0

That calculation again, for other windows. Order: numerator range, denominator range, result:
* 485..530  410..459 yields 0.84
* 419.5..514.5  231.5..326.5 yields 0.93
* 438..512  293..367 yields 0.90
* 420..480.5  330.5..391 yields 1.06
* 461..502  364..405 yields 1.03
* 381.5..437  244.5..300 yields 0.91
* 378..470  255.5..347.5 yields 0.94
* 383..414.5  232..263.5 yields 0.86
